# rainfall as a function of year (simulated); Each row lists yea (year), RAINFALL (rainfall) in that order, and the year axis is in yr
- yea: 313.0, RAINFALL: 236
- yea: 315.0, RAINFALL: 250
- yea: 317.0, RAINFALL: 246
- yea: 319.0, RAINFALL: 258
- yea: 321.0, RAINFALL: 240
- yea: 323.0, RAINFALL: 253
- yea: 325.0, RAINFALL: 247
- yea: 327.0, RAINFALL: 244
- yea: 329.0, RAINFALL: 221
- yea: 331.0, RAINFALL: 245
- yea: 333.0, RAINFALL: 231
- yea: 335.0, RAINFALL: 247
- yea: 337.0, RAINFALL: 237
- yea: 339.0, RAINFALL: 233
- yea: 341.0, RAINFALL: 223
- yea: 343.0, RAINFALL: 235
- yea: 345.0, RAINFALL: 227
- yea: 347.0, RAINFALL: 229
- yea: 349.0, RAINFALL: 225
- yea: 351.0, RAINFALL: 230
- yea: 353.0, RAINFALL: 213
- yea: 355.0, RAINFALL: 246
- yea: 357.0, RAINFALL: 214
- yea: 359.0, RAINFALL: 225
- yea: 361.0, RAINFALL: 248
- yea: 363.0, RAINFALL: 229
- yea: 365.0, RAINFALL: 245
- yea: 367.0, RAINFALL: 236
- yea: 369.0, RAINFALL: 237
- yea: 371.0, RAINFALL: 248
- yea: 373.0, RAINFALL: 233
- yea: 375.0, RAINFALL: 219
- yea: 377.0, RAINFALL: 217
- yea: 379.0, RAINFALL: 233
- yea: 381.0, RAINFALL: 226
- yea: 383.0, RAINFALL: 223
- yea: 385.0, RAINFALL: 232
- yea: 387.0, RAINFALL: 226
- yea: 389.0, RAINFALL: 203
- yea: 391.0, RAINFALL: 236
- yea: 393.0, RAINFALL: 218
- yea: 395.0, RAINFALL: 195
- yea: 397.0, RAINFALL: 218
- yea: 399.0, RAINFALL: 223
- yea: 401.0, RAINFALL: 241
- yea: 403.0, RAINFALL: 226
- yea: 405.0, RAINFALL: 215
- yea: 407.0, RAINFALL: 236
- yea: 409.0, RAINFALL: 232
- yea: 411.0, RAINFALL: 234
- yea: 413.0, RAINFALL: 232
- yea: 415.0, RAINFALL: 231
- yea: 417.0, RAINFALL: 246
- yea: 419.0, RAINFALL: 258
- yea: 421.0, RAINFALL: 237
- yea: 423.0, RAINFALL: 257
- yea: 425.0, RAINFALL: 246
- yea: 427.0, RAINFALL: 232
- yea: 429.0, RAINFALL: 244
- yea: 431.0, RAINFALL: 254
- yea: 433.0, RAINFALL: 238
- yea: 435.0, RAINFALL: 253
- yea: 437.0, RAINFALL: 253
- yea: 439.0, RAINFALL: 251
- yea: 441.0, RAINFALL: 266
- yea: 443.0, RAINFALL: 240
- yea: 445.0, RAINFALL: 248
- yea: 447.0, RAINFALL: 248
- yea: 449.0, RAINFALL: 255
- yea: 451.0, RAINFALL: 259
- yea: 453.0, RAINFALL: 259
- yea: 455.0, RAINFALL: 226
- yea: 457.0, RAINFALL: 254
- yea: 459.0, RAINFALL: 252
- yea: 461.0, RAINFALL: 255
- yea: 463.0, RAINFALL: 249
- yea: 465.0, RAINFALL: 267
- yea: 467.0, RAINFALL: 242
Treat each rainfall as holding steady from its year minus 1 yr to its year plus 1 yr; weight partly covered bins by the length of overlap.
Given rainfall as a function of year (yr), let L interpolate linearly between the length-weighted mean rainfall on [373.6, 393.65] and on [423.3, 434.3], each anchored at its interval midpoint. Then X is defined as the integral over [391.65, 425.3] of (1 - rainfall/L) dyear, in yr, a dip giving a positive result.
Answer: 0.4 yr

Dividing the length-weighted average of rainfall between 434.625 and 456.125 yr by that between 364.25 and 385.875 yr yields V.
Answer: 1.1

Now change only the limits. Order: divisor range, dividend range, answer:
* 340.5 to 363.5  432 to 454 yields 1.10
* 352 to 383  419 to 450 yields 1.08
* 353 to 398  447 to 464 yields 1.10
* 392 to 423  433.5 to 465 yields 1.09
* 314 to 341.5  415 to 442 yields 1.03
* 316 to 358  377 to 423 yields 0.97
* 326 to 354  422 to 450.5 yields 1.08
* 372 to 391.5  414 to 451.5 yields 1.10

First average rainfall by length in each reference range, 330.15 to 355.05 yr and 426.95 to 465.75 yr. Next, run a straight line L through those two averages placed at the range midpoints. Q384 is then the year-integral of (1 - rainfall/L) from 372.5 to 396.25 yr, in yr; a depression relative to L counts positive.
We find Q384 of 1.8 yr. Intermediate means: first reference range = 232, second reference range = 250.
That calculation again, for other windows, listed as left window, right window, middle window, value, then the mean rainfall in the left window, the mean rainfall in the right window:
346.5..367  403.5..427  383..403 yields 1.2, 231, 238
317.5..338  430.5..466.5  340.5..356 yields 1.0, 242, 251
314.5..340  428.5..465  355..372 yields 0.6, 242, 251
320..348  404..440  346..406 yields 3.0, 237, 242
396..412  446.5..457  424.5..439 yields -0.3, 228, 250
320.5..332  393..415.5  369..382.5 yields 0.1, 242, 225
